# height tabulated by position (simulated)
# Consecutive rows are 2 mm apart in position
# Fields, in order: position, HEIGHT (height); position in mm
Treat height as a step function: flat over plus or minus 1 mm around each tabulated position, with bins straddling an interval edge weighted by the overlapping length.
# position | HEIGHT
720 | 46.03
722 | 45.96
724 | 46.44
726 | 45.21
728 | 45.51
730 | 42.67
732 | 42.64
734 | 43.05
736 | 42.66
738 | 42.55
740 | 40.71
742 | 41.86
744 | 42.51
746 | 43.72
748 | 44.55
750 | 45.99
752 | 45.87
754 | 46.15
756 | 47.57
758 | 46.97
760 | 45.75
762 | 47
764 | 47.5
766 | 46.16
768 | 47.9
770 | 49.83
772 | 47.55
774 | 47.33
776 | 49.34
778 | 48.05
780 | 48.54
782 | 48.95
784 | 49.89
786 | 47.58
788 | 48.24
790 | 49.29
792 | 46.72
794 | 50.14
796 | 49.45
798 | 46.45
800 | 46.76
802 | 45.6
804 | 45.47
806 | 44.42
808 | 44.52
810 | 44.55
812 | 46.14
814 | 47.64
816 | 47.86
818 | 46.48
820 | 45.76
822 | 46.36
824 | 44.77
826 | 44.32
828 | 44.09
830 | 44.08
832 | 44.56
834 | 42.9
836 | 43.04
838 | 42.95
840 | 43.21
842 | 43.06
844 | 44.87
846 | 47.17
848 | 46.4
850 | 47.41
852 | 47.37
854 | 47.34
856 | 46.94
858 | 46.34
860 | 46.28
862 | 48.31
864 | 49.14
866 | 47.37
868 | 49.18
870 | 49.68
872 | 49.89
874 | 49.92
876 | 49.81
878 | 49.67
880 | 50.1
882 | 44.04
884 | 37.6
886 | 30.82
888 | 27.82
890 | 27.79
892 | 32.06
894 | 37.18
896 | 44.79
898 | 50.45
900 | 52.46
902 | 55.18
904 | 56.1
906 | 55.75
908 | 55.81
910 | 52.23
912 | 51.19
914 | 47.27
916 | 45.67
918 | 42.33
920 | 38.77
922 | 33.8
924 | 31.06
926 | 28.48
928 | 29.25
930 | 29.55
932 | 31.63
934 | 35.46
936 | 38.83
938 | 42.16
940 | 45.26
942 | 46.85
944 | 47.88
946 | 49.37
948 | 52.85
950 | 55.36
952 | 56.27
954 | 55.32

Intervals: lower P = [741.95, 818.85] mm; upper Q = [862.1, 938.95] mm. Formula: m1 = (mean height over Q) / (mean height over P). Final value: 0.92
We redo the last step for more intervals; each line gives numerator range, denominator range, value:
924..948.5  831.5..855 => 0.87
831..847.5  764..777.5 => 0.92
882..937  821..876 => 0.88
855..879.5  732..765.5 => 1.09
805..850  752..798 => 0.94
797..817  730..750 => 1.07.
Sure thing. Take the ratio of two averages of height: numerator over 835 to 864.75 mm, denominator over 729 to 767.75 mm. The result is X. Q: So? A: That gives 1.0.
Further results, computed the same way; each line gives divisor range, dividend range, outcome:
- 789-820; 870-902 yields 0.92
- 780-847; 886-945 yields 0.90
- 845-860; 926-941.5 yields 0.76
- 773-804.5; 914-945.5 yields 0.80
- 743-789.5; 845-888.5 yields 0.98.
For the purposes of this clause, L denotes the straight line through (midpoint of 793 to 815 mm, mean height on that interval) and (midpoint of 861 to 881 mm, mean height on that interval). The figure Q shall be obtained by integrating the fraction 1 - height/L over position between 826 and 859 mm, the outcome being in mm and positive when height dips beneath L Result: 2.1 mm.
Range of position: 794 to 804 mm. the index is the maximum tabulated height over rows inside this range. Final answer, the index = 50.14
